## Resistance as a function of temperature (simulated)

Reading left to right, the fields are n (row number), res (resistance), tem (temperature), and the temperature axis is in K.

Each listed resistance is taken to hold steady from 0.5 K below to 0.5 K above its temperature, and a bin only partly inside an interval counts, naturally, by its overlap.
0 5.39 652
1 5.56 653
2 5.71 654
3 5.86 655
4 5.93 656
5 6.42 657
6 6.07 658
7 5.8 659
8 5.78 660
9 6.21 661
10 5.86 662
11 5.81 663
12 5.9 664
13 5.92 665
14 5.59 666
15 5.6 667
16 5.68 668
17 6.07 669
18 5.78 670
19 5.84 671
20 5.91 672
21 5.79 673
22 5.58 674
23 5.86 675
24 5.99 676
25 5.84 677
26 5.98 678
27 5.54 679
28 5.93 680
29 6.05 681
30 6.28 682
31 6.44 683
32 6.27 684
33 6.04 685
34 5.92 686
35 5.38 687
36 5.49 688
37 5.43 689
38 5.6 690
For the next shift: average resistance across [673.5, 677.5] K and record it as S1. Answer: 5.82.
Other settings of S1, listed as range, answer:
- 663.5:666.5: 5.8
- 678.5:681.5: 5.84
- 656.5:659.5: 6.1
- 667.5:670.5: 5.84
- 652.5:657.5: 5.9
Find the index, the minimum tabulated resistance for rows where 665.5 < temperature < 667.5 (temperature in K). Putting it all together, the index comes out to 5.59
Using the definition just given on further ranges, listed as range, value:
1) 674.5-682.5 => 5.54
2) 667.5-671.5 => 5.68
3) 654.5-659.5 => 5.8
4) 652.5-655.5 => 5.56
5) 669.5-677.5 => 5.58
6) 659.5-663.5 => 5.78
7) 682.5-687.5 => 5.38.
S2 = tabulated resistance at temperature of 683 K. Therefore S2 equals 6.44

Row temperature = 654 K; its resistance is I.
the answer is 5.71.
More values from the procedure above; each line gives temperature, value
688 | 5.49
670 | 5.78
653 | 5.56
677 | 5.84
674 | 5.58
